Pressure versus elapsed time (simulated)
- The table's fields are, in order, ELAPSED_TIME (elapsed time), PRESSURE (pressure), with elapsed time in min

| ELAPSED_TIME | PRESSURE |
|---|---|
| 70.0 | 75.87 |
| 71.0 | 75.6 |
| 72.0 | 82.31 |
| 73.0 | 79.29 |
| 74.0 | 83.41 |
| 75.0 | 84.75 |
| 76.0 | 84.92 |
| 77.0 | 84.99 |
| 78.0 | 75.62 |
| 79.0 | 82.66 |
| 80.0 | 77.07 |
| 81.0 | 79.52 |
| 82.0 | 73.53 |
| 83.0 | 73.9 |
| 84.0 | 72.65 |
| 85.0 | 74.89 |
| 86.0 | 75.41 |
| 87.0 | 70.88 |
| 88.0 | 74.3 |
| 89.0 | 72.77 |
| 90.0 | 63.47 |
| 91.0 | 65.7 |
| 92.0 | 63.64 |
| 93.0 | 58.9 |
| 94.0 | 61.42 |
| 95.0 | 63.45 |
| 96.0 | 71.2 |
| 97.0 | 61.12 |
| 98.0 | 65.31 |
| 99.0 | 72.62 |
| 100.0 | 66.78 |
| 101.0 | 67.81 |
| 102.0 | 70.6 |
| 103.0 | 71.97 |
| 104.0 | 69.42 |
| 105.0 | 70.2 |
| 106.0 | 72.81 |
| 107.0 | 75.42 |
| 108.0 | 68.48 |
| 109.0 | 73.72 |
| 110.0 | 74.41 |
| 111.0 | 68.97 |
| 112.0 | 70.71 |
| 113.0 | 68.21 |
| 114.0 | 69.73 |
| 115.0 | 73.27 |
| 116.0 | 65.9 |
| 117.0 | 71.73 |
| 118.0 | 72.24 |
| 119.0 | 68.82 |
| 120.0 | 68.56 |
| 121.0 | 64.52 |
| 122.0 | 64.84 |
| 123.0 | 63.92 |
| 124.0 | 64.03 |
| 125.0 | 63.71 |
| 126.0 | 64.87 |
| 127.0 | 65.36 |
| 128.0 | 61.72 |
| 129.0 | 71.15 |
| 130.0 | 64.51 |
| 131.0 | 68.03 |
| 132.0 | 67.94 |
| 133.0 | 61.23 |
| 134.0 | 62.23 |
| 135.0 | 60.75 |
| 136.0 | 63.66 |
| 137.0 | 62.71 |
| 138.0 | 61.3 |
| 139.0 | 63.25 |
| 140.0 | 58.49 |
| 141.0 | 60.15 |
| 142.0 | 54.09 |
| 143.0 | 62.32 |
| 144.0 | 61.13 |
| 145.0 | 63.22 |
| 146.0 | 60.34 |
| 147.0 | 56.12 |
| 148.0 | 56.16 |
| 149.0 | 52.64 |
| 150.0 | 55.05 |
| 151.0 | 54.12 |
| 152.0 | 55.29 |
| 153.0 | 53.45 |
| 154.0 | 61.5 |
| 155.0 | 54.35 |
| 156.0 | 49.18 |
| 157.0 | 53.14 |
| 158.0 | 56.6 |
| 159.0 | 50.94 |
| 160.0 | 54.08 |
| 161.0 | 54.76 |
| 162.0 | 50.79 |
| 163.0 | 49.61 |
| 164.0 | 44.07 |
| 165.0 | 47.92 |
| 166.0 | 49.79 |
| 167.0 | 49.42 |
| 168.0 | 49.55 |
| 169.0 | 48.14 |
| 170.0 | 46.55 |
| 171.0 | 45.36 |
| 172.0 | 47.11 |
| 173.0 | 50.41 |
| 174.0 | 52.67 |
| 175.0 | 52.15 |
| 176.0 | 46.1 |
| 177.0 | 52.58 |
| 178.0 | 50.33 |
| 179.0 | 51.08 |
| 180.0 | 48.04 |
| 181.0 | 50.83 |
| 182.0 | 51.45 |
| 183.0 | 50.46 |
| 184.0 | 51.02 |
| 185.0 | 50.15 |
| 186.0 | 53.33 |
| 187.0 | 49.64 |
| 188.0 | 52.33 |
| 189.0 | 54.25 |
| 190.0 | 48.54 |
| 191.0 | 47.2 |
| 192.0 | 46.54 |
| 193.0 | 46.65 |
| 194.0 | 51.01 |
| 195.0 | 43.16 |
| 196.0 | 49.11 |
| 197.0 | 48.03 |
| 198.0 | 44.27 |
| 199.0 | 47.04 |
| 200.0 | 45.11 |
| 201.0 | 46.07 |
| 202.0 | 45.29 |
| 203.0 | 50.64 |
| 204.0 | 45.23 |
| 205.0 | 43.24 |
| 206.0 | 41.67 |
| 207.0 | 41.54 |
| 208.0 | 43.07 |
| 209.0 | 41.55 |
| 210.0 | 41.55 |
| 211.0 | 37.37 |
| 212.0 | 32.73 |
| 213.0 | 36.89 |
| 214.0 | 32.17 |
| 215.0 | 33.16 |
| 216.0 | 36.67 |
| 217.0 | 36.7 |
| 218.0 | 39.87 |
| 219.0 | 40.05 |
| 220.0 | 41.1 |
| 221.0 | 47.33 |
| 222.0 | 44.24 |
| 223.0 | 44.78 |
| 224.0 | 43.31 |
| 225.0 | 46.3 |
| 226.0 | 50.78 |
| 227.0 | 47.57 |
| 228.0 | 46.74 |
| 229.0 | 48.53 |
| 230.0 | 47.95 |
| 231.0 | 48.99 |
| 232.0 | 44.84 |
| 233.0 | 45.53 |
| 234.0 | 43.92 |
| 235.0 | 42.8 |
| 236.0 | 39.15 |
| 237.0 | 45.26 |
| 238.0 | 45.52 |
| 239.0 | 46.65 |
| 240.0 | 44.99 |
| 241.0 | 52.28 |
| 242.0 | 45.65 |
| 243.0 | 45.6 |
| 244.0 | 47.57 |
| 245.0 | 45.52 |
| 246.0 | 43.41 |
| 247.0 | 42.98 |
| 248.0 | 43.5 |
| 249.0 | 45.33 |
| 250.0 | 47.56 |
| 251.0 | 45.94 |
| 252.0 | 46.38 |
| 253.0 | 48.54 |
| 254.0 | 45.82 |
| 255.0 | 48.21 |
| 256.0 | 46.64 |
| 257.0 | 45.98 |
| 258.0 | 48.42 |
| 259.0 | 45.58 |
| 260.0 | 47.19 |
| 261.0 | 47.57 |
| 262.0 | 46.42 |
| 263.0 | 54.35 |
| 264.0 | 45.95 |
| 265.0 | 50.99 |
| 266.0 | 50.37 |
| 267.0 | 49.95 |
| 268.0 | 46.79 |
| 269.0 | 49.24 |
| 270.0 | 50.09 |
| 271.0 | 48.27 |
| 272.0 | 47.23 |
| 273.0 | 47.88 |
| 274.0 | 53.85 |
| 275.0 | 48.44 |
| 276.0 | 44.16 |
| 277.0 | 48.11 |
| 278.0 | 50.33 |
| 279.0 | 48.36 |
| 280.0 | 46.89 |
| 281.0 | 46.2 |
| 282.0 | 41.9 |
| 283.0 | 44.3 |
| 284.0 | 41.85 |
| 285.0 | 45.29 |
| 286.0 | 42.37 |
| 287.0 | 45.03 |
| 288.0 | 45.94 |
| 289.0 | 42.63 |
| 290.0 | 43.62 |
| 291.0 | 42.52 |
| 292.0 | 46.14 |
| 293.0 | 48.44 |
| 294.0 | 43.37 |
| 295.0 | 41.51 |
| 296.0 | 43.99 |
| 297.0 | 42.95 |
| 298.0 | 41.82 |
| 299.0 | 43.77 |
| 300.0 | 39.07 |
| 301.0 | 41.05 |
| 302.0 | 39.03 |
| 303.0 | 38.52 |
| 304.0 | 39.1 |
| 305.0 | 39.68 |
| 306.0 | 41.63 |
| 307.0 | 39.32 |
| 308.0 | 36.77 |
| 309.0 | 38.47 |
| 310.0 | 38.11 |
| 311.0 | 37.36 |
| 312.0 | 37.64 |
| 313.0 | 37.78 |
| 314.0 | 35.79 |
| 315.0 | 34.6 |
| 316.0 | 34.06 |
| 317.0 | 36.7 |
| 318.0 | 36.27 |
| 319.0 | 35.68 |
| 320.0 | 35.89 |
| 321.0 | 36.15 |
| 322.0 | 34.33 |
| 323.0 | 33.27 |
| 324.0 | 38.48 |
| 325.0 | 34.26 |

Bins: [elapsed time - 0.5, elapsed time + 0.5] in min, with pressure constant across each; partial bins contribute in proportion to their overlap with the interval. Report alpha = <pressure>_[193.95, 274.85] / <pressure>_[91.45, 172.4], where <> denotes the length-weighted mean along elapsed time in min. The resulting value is 0.74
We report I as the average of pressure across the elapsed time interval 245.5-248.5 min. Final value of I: 43.3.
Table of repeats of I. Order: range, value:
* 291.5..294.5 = 46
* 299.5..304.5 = 39.4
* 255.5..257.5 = 46.3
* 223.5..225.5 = 44.8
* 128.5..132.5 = 67.9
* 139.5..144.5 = 59.2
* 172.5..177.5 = 50.8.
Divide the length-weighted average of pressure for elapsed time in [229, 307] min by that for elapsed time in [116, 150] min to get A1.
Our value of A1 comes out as 0.7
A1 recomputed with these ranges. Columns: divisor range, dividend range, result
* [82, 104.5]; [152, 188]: 0.74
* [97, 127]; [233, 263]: 0.67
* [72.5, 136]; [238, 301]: 0.66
